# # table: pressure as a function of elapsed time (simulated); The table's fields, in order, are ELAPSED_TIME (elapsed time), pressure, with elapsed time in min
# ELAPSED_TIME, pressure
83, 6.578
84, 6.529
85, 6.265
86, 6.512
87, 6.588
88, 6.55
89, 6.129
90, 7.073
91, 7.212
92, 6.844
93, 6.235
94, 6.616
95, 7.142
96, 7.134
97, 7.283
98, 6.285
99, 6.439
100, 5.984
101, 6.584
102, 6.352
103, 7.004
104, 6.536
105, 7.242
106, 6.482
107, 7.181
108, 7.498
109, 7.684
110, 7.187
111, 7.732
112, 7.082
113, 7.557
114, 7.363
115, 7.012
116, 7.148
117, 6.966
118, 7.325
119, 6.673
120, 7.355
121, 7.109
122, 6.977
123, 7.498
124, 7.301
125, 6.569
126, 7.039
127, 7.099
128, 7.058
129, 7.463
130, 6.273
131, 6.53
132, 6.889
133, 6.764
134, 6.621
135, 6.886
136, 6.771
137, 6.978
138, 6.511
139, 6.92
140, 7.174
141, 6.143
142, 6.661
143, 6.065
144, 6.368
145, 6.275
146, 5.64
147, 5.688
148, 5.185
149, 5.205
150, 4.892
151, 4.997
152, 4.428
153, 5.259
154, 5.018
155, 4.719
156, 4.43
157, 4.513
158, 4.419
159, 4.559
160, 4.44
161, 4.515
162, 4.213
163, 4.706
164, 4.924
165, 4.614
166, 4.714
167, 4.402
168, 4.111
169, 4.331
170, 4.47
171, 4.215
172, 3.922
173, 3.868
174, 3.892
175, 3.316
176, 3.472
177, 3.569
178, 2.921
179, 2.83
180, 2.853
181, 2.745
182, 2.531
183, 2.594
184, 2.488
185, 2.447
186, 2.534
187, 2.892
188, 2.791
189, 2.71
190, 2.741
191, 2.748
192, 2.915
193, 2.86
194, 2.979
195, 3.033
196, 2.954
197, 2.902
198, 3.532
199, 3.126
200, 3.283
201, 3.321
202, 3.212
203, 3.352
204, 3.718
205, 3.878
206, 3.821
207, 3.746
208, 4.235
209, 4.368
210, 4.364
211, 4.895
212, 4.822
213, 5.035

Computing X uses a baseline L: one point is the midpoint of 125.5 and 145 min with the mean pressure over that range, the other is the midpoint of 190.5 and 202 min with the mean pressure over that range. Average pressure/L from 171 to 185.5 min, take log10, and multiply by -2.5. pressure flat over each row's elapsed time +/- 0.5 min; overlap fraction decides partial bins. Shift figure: 0.31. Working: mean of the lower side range 6.74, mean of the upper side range 3.07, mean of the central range 3.14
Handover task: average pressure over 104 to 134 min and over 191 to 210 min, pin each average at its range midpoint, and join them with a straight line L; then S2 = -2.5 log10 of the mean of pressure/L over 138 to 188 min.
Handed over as 0.17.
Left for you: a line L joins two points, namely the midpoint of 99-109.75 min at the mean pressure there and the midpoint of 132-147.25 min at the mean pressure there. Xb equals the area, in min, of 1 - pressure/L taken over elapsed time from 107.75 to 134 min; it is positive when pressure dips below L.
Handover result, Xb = -1.6 min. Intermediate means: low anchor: 6.84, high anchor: 6.52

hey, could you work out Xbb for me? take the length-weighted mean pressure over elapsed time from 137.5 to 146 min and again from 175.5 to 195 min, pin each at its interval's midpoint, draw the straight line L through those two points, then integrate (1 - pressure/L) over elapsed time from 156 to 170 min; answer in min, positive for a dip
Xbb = 0.5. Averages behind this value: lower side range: 6.46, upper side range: 2.83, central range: 4.49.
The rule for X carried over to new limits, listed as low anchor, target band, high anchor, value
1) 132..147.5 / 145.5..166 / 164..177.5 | 0.09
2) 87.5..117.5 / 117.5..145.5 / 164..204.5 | -0.21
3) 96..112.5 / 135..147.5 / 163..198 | -0.24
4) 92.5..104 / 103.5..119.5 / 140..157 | -0.14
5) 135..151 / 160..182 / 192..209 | 0.23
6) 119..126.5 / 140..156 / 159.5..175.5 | 0.00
